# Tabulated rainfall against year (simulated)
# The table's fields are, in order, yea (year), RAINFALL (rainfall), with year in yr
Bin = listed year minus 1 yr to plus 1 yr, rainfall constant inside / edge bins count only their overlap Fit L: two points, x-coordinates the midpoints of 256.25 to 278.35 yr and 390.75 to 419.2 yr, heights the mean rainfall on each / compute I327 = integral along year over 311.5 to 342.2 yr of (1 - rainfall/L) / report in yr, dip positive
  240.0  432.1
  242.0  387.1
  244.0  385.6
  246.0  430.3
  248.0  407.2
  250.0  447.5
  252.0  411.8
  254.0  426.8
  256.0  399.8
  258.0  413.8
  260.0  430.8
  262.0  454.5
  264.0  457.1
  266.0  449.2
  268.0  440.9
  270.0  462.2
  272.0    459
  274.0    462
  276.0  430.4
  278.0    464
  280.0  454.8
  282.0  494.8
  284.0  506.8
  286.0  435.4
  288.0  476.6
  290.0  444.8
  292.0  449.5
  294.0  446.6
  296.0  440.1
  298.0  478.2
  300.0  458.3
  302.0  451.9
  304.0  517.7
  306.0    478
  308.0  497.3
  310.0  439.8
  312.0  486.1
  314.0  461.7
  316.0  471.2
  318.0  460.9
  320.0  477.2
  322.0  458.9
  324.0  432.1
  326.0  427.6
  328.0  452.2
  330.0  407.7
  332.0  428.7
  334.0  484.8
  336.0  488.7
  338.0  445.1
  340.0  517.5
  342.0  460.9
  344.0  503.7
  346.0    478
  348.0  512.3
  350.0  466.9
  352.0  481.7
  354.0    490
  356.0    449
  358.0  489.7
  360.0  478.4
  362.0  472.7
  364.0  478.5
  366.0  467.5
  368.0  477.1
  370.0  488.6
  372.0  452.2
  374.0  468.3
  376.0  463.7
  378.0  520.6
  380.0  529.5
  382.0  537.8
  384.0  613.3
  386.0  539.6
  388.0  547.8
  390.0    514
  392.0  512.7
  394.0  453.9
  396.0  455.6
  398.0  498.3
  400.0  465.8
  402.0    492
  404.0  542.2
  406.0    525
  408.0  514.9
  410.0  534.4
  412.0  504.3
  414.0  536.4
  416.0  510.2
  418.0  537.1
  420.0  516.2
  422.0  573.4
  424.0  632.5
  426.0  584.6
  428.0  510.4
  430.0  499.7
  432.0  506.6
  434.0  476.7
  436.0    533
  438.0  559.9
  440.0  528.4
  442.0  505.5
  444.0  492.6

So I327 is 0.8 yr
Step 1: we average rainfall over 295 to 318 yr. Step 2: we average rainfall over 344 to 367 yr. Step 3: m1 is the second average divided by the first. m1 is 1.0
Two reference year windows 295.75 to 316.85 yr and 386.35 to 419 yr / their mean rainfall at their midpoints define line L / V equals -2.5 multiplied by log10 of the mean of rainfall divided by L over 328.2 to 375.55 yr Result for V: 0.04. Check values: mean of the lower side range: 472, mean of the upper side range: 510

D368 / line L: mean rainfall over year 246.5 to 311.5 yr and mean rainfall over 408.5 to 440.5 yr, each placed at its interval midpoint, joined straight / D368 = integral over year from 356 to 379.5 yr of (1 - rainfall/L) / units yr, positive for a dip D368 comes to 1.1 yr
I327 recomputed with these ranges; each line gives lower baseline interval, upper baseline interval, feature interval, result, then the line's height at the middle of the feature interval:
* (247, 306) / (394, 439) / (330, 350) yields 0.31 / 483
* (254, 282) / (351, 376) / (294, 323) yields -0.72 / 458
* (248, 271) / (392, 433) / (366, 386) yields -0.24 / 499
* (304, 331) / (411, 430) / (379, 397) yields -0.22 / 517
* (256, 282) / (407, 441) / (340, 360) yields 0.38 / 492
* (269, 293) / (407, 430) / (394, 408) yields 0.92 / 530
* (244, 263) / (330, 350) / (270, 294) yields -1.14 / 440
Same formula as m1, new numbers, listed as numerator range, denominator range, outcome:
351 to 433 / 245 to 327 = 1.12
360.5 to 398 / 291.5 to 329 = 1.08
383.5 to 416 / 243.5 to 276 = 1.18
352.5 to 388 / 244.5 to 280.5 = 1.13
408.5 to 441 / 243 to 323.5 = 1.18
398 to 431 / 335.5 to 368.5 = 1.10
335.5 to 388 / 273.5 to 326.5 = 1.06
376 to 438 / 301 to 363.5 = 1.11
